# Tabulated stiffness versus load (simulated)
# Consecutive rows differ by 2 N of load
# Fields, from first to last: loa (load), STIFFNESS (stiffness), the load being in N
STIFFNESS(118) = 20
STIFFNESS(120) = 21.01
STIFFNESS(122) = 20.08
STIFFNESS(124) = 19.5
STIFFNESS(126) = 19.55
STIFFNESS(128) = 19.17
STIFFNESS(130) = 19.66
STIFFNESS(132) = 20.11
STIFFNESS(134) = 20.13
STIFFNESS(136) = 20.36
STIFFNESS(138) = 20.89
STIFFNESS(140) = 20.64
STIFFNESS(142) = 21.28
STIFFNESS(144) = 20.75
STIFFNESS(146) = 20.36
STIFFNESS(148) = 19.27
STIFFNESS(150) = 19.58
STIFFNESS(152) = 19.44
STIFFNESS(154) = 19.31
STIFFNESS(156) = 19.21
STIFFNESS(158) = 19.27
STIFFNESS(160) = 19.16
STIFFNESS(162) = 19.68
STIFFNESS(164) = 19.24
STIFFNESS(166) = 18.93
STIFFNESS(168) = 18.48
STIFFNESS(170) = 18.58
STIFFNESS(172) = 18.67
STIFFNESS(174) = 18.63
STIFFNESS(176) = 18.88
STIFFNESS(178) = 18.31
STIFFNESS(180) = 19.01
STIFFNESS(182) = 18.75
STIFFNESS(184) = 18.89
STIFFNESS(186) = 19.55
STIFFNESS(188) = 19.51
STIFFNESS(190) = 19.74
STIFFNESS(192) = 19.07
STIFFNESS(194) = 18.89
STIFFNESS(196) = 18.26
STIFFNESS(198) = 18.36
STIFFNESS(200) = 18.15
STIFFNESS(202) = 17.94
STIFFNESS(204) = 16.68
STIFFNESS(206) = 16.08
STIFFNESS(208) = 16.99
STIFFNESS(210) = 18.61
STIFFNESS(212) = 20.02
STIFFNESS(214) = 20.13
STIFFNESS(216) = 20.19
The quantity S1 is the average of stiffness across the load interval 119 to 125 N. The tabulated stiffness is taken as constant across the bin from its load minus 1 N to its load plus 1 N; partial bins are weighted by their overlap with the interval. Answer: 20.2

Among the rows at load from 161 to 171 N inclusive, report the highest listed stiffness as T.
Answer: 19.68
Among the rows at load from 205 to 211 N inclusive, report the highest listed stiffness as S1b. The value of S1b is 18.61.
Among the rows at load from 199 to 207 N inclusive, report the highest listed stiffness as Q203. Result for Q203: 18.15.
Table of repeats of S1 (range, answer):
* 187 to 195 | 19.3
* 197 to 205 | 17.8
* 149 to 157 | 19.4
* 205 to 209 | 16.5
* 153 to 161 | 19.2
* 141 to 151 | 20.2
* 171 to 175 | 18.6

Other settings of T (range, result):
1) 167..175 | 18.67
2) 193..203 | 18.89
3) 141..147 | 21.28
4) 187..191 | 19.74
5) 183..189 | 19.55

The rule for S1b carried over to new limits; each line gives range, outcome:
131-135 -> 20.13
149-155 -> 19.58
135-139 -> 20.89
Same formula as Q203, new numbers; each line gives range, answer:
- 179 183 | 19.01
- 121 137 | 20.36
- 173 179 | 18.88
